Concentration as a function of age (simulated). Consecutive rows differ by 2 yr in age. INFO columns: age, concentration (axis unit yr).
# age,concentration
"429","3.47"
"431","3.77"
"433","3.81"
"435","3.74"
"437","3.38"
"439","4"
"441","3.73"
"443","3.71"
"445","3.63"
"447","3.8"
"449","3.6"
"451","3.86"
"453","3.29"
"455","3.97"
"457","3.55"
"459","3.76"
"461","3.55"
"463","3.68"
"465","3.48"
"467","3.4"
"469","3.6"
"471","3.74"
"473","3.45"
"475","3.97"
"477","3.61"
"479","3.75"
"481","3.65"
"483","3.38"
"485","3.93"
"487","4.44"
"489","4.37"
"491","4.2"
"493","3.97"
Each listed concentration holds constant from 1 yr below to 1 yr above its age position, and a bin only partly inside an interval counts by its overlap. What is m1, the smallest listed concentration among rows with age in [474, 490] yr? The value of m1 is 3.38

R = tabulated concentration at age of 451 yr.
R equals 3.86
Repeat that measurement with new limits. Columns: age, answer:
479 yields 3.75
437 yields 3.38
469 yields 3.6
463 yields 3.68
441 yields 3.73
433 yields 3.81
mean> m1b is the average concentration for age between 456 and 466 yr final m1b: 3.6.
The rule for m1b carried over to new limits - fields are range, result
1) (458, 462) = 3.65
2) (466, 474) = 3.55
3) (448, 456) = 3.68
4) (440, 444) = 3.72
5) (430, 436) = 3.77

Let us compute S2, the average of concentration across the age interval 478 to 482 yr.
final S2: 3.7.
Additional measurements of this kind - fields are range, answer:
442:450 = 3.68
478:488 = 3.83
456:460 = 3.65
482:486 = 3.66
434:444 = 3.71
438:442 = 3.87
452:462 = 3.62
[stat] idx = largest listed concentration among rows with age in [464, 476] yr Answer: 3.97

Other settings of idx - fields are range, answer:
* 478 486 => 3.93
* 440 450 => 3.8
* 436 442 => 4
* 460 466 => 3.68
